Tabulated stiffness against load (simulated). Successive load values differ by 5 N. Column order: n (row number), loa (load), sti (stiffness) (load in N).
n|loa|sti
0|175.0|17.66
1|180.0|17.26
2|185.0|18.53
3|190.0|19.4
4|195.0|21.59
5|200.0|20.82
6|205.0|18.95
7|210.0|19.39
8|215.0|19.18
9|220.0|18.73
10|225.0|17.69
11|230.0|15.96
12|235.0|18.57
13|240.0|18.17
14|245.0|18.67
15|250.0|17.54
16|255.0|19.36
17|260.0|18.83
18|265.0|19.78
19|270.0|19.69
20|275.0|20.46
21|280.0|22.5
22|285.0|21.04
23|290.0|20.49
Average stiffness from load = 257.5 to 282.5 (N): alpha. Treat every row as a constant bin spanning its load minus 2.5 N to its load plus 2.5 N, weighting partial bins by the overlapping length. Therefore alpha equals 20.3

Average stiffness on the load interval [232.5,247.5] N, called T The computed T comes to 18.5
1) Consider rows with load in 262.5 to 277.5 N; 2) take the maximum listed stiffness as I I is 20.46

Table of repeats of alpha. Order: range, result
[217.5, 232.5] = 17.5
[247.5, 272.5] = 19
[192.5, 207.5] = 20.5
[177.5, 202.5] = 19.5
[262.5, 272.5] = 19.7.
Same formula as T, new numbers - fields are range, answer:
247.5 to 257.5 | 18.4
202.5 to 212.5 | 19.2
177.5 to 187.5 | 17.9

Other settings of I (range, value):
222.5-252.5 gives 18.67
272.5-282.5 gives 22.5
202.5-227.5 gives 19.39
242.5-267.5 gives 19.78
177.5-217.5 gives 21.59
